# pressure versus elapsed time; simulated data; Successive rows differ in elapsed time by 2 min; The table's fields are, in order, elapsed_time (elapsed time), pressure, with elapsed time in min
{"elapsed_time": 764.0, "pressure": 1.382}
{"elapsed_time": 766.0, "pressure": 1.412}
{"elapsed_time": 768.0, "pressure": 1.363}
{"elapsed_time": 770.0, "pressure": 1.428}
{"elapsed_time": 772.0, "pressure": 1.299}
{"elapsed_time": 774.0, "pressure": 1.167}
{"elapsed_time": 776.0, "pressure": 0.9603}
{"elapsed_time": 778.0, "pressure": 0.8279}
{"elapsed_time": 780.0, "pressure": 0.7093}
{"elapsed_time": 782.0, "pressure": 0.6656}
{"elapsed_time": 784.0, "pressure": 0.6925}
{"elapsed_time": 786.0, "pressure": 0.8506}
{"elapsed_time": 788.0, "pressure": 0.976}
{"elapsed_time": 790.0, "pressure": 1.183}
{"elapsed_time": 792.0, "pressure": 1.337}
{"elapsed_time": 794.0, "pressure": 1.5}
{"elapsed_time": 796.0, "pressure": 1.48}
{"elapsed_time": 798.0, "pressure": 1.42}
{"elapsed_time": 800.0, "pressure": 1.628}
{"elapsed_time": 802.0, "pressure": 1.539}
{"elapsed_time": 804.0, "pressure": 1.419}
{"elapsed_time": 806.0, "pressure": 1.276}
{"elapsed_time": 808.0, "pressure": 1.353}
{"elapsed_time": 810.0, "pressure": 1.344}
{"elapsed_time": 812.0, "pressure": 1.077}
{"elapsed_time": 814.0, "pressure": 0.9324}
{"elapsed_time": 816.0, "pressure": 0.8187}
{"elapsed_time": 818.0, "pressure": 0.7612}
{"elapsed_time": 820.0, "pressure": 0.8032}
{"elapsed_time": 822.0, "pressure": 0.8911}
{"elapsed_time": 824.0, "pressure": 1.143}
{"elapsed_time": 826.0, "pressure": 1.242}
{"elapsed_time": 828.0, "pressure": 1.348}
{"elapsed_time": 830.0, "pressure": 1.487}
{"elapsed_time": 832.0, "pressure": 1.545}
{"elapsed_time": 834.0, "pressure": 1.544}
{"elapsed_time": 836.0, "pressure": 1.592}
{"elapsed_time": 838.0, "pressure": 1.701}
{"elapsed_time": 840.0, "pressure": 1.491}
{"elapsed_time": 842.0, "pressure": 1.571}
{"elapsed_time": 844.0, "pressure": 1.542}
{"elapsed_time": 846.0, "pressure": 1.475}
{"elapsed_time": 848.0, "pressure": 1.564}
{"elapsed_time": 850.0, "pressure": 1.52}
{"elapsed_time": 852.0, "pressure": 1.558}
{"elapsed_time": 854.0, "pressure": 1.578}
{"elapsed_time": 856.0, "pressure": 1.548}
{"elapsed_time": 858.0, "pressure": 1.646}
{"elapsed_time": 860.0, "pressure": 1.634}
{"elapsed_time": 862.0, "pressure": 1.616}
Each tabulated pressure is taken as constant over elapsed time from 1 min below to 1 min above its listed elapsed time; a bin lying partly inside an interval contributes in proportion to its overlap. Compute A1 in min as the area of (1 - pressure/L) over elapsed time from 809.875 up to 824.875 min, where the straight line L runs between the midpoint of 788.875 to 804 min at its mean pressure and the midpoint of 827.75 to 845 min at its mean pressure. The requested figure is 5.46 min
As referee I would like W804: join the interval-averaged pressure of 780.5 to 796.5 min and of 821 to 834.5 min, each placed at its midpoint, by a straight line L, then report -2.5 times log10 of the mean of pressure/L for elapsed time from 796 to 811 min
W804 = -0.23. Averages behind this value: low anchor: 1.06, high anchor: 1.31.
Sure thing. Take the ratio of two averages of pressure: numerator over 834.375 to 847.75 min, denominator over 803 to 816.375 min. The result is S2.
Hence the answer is 1.31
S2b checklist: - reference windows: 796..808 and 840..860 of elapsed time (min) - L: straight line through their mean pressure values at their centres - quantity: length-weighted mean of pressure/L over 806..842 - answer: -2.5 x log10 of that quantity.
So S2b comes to 0.20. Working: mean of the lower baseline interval 1.45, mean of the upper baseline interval 1.56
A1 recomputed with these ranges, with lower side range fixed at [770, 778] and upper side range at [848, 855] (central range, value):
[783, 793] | 1.72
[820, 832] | 1.74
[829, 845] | -0.90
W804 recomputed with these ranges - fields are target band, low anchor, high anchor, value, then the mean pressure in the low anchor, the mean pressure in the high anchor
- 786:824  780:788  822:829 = -0.24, 0.763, 1.19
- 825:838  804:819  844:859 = -0.11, 1.1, 1.55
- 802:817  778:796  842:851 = 0.00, 1.01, 1.53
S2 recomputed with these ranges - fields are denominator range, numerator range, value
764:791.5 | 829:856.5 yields 1.46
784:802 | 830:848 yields 1.22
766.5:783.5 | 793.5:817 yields 1.25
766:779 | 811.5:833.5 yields 0.93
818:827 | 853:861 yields 1.62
